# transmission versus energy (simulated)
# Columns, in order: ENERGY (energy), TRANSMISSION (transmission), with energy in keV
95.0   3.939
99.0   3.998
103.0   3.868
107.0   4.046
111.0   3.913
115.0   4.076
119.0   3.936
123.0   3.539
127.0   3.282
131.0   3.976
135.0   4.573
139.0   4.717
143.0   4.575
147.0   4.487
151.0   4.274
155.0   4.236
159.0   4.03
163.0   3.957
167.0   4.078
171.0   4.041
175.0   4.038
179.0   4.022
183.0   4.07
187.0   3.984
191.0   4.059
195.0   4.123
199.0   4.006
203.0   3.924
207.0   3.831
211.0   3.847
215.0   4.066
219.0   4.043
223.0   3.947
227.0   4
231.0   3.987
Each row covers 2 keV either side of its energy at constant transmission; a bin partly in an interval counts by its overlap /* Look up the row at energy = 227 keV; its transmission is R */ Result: 4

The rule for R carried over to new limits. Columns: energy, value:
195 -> 4.123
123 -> 3.539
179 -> 4.022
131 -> 3.976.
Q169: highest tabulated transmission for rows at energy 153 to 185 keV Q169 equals 4.236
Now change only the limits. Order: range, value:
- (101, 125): 4.076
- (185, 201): 4.123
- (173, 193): 4.07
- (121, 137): 4.573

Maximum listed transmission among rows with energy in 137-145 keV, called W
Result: 4.717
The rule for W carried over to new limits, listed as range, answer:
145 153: 4.487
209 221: 4.066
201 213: 3.924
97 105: 3.998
